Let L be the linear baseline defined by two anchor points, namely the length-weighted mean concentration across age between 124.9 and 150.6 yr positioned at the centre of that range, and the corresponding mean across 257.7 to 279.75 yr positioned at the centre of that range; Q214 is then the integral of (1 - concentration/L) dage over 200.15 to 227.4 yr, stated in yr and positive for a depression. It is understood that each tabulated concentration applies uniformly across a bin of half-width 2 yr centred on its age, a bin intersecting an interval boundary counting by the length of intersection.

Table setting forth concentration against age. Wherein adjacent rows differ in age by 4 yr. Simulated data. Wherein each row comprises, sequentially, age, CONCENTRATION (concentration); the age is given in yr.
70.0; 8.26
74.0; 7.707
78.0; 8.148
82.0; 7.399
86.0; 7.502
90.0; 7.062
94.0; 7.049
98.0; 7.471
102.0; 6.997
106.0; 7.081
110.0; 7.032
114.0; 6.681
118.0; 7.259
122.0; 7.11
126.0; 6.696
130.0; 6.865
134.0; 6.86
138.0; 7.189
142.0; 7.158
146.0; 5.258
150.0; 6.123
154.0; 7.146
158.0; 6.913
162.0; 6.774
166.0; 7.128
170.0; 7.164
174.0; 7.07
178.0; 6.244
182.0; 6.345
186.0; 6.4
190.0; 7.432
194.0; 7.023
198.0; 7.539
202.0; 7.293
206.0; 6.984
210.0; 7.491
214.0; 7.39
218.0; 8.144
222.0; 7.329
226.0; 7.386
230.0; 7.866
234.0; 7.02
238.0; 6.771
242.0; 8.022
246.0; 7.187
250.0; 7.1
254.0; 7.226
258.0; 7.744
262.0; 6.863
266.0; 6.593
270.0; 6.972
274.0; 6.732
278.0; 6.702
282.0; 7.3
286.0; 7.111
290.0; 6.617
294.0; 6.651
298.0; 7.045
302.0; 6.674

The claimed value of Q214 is -2.69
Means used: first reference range 6.61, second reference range 6.87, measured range 7.43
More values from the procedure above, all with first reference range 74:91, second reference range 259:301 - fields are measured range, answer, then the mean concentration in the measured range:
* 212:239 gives -1.4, 7.44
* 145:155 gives 1.6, 6.17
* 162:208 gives 1.6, 6.96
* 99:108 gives 0.5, 7.09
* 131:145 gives 0.9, 6.93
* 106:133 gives 1.8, 6.95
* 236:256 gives -0.8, 7.26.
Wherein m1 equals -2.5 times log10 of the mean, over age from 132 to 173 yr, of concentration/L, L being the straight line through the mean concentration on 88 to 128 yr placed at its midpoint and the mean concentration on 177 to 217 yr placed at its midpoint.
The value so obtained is 0.04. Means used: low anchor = 7.04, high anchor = 7.06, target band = 6.78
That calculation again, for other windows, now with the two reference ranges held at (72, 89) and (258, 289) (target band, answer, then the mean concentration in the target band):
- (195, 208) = -0.01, 7.25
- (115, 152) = 0.11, 6.72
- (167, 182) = 0.08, 6.78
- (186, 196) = 0.03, 7.06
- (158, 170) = 0.06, 6.98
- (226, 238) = -0.03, 7.32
